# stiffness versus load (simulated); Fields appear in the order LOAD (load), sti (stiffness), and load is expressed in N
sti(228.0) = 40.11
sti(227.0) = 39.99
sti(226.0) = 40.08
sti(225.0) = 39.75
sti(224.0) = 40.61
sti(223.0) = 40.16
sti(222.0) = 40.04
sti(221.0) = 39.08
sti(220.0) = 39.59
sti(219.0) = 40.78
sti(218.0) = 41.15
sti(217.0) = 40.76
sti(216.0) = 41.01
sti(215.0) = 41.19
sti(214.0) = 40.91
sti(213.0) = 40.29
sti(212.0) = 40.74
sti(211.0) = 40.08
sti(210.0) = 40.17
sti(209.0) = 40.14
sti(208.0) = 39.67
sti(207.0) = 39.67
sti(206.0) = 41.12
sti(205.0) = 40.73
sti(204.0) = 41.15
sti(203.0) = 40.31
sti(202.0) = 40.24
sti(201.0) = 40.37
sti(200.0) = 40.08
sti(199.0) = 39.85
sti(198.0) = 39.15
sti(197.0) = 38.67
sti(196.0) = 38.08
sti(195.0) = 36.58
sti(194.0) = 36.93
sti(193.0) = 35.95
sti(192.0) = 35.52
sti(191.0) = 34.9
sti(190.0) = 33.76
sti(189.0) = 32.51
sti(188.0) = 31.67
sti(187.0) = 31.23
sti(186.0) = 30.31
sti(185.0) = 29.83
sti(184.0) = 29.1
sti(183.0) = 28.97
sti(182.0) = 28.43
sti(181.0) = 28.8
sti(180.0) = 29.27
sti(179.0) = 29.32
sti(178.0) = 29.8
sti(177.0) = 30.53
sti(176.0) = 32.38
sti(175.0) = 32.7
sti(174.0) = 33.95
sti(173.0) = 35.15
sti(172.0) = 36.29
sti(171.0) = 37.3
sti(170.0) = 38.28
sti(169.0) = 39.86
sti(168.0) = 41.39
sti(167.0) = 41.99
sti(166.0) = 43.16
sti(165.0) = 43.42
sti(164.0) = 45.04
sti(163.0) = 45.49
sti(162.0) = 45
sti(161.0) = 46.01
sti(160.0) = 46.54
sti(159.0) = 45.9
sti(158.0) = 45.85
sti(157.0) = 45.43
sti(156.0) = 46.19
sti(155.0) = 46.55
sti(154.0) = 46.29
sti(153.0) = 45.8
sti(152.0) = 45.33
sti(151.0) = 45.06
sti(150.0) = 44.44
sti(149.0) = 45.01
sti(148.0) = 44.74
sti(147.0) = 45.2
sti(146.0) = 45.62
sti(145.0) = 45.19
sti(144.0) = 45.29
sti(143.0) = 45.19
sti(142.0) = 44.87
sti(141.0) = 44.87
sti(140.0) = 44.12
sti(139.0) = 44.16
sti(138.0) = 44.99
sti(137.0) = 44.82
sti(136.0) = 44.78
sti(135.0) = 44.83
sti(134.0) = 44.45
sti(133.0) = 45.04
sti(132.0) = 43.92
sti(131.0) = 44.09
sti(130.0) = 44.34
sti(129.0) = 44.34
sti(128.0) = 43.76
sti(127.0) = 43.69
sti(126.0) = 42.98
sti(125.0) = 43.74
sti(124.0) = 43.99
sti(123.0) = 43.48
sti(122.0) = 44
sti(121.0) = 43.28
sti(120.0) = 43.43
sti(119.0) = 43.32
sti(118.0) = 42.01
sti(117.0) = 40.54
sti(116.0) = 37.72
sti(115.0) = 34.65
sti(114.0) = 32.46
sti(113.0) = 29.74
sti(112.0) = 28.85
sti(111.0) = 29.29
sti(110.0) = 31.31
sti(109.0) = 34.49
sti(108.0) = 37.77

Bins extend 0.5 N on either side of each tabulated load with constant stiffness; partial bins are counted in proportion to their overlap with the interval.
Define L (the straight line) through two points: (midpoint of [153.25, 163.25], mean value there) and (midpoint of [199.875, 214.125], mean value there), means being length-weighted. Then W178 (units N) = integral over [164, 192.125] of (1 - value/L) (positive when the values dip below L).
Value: 6.2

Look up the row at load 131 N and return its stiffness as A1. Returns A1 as 44.09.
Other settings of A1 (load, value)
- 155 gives 46.55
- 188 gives 31.67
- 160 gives 46.54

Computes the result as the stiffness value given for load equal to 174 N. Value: 33.95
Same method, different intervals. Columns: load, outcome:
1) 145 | 45.19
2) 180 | 29.27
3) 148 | 44.74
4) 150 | 44.44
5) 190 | 33.76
